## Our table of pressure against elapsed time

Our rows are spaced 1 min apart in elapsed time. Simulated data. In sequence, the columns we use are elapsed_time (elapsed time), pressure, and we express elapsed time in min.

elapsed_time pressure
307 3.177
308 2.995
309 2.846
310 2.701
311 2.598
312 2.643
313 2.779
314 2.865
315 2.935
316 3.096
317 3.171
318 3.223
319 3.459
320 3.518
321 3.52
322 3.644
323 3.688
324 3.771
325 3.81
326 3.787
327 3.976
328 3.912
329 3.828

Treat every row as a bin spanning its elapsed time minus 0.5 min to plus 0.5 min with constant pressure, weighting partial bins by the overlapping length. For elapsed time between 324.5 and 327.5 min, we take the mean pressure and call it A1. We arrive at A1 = 3.86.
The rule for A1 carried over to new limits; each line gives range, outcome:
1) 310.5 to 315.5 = 2.76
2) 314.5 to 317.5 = 3.07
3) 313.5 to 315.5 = 2.9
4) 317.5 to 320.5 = 3.4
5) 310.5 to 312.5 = 2.62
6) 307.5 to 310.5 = 2.85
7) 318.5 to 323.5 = 3.57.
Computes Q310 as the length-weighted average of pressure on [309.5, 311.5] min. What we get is 2.65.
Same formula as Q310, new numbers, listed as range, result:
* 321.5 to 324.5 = 3.7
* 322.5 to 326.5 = 3.76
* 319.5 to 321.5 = 3.52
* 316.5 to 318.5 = 3.2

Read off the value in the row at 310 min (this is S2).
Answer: 2.701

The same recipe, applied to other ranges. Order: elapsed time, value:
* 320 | 3.518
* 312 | 2.643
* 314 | 2.865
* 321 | 3.52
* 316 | 3.096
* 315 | 2.935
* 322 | 3.644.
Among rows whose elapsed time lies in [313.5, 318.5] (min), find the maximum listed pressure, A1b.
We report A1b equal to 3.223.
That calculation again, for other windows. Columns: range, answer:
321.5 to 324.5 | 3.771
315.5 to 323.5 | 3.688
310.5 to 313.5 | 2.779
